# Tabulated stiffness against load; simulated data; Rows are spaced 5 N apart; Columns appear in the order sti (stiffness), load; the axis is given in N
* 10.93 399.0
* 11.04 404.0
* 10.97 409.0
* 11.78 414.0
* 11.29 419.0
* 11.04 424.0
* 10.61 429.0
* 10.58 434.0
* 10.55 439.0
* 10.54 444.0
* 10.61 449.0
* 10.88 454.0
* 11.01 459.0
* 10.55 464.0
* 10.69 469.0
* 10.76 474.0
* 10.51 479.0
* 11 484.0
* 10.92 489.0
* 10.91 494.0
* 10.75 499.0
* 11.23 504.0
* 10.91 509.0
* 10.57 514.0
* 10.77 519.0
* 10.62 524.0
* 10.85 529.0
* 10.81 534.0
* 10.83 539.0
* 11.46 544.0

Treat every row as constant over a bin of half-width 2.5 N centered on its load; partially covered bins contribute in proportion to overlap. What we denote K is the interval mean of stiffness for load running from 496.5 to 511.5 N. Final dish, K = 11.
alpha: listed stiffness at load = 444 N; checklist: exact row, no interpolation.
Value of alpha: 10.54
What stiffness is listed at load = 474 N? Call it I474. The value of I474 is 10.76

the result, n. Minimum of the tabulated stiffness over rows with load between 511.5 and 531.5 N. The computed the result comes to 10.57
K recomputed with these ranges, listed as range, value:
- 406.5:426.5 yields 11.3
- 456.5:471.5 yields 10.8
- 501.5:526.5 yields 10.8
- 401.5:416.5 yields 11.3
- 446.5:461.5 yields 10.8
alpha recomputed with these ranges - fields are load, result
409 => 10.97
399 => 10.93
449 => 10.61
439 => 10.55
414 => 11.78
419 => 11.29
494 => 10.91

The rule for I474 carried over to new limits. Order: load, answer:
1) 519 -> 10.77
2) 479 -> 10.51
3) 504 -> 11.23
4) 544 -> 11.46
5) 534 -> 10.81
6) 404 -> 11.04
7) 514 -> 10.57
